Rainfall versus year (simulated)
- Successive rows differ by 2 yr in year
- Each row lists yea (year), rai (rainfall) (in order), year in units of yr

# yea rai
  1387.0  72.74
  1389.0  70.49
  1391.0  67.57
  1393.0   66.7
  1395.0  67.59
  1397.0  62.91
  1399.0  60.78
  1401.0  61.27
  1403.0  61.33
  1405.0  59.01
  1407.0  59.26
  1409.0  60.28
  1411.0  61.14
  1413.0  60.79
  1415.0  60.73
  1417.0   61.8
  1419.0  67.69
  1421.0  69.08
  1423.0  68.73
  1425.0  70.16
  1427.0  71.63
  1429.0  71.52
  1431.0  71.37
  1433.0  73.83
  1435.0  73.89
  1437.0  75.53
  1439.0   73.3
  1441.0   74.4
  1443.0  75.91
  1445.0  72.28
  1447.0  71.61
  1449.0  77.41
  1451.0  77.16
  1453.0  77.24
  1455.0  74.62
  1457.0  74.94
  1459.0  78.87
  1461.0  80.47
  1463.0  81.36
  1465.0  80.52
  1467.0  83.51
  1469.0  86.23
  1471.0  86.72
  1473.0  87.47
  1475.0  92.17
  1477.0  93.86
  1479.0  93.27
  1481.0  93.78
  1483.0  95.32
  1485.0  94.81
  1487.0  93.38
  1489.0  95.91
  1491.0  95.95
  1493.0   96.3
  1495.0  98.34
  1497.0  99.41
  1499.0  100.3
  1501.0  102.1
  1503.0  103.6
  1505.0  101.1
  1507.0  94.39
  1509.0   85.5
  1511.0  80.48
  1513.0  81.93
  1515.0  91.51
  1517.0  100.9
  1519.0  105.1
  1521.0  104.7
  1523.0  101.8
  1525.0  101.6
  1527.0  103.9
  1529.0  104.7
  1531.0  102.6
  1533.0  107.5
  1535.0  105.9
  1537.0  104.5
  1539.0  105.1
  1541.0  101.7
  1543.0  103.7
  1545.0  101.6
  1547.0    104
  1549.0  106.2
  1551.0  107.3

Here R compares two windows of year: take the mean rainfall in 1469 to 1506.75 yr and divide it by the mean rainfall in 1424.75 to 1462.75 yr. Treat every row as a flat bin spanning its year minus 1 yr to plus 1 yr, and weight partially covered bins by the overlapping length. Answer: 1.28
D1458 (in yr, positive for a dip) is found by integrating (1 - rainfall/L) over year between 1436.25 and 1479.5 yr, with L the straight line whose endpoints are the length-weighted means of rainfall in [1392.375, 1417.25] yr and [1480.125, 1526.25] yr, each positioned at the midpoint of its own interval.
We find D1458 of 0.2 yr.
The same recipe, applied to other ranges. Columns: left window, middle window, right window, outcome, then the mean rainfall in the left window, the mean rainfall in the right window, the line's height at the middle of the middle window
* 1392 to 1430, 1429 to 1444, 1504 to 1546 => -0.3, 64.3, 99.5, 72.2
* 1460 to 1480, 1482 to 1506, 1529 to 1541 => -1.2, 86.6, 105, 93.3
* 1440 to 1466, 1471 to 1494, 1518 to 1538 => -1.6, 76.7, 104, 87.5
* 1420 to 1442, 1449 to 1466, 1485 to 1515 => 0.6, 72.1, 94.8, 80.8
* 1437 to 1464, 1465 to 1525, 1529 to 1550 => -2.9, 76.1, 104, 90.2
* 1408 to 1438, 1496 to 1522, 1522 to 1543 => 0.0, 67.9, 104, 96.2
